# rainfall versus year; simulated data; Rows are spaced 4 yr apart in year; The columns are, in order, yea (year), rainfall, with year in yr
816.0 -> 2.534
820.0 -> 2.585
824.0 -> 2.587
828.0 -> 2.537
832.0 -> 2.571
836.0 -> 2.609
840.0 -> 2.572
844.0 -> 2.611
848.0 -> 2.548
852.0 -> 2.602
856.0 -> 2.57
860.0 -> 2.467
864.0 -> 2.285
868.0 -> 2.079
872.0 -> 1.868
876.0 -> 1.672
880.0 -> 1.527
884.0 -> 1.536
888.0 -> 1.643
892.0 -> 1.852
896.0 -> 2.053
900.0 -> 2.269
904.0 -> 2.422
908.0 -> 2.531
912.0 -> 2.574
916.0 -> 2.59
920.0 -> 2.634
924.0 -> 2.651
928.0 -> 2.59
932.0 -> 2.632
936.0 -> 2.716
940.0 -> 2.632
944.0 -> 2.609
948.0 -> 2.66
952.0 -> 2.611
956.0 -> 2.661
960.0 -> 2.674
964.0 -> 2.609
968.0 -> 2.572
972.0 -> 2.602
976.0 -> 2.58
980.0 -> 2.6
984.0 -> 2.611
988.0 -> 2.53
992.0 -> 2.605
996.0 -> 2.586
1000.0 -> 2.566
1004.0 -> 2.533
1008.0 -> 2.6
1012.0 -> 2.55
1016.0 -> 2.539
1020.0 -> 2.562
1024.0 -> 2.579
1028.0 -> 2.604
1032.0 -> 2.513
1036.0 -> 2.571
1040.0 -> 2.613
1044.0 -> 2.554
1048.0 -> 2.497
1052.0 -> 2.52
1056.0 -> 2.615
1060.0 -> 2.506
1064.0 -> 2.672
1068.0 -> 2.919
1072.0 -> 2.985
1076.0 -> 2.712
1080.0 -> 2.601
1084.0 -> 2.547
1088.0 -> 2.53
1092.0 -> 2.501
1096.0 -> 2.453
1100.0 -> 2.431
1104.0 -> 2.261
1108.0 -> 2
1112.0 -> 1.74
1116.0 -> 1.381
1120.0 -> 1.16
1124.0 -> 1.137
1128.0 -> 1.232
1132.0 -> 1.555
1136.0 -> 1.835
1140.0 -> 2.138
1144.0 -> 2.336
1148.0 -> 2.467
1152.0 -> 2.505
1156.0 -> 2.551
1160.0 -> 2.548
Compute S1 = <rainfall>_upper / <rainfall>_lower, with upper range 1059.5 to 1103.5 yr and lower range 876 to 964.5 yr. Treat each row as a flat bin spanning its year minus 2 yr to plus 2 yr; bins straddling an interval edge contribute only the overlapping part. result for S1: 1.1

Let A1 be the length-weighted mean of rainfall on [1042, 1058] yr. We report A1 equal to 2.55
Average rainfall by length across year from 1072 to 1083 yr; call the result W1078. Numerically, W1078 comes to 2.71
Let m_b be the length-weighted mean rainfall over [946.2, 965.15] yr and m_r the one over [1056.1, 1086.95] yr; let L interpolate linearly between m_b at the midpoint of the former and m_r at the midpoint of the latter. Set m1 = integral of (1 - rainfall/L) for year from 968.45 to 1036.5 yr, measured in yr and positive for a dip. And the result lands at 2.4 yr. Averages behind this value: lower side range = 2.64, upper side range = 2.69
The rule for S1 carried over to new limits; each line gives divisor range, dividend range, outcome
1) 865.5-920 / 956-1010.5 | 1.25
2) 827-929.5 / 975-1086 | 1.13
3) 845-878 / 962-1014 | 1.14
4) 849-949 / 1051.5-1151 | 0.96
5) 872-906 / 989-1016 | 1.37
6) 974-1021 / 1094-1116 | 0.82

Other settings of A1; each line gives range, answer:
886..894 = 1.75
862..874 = 2.08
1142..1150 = 2.4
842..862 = 2.56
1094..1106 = 2.38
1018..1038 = 2.57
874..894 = 1.65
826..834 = 2.55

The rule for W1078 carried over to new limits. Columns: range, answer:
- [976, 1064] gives 2.57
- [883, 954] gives 2.41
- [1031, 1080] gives 2.64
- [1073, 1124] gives 2.17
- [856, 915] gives 2.08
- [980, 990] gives 2.58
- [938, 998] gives 2.61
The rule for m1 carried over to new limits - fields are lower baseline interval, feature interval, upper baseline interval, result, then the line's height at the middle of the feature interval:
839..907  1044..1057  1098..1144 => -4.8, 1.86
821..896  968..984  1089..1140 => -4.3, 2.05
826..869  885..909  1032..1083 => 4.3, 2.54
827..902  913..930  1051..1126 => -3.0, 2.22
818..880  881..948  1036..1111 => 1.7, 2.43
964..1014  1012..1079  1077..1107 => -2.7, 2.52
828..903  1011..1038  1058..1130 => -4.3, 2.21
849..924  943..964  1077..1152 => -4.8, 2.15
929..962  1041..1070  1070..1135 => -4.8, 2.24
